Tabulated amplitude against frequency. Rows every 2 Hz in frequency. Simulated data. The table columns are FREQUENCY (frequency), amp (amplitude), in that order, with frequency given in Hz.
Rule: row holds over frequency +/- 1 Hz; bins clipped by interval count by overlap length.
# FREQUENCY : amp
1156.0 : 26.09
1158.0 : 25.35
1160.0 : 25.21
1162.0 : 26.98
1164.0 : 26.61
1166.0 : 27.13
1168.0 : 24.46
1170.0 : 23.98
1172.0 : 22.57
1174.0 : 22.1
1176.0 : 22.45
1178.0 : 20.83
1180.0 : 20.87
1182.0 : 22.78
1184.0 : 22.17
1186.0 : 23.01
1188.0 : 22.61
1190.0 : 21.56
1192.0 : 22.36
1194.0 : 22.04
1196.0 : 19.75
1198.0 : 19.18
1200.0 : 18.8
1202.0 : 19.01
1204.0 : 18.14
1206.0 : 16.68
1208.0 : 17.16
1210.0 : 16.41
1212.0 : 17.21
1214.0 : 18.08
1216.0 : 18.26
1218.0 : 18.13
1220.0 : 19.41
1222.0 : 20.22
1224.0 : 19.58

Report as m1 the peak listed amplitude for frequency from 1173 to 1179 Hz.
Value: 22.45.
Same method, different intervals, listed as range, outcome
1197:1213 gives 19.18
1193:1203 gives 22.04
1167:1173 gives 24.46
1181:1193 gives 23.01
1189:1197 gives 22.36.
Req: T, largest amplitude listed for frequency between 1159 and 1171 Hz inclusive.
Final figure 27.13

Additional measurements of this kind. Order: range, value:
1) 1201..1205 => 19.01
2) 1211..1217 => 18.26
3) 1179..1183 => 22.78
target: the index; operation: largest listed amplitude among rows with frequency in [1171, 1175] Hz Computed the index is 22.57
